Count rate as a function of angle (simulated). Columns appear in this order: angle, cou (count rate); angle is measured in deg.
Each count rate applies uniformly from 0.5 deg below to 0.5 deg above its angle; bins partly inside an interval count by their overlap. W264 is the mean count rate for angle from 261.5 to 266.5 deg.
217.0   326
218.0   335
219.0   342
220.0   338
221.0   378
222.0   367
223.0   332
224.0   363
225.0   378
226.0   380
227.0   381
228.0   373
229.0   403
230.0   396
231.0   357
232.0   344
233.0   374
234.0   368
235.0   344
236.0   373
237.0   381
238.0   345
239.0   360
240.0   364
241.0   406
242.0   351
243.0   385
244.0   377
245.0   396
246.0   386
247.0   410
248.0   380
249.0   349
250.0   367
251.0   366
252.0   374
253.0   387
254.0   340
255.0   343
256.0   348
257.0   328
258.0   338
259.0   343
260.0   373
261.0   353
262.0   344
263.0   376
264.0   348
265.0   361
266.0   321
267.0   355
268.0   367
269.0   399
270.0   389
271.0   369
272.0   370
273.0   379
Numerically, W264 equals 350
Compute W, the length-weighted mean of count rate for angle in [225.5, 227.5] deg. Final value 380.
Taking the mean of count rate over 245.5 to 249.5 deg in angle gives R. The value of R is 381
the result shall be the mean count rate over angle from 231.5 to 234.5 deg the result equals 362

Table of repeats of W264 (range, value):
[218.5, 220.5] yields 340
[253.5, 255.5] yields 342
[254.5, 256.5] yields 346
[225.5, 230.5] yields 387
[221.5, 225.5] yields 360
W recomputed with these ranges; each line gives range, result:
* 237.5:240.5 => 356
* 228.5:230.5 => 400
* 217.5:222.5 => 352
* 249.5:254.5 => 367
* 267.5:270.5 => 385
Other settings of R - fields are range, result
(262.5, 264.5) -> 362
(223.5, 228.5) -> 375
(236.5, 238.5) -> 363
